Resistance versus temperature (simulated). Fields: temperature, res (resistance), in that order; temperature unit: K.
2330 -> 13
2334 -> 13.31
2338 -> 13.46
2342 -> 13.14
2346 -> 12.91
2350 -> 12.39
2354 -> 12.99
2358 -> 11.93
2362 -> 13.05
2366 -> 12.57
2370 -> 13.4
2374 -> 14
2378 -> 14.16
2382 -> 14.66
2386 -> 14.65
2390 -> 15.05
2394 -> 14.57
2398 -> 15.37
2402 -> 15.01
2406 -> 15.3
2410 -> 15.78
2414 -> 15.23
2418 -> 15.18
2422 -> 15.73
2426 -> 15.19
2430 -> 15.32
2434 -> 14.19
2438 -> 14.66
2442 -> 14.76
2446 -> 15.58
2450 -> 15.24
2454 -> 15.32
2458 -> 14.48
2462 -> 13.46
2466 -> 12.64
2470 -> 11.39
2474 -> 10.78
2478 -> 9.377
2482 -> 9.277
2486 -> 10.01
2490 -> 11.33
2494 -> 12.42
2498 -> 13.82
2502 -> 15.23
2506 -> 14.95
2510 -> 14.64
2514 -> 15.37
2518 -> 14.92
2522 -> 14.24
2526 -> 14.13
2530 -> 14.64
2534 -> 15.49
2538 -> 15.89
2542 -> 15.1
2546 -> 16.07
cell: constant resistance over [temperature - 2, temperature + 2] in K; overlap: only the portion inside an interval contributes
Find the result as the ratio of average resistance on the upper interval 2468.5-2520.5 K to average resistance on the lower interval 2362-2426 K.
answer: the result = 0.86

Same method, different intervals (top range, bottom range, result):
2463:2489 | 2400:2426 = 0.70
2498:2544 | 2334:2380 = 1.14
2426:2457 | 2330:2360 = 1.16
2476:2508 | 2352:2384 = 0.90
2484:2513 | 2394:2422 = 0.87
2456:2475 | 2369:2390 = 0.88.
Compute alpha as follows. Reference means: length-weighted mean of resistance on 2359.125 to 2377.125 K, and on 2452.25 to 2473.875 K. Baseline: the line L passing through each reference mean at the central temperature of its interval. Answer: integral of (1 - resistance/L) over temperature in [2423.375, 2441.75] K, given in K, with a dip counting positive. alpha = -2.3 K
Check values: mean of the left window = 13.2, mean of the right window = 13.2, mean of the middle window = 14.9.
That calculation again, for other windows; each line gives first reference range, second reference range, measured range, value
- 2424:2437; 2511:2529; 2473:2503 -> 6.7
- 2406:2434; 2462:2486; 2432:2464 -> -4.3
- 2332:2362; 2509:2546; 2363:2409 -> -3.7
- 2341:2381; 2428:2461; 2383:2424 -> -3.4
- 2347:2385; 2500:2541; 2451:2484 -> 5.0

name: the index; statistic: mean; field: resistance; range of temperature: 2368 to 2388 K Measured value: 14.2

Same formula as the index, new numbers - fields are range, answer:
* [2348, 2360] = 12.4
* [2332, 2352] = 13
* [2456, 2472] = 13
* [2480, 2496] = 10.8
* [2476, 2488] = 9.55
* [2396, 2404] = 15.2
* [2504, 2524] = 14.8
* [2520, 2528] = 14.2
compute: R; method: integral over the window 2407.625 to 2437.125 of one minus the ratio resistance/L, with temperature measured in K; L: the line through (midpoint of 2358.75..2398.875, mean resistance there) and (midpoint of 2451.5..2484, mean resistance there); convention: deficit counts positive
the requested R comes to -4.7 K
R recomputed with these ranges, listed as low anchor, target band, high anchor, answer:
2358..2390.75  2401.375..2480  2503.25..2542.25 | 0.3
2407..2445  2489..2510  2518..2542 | 1.7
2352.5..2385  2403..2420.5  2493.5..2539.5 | -2.0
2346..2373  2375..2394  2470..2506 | -3.0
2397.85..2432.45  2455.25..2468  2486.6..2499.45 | -0.2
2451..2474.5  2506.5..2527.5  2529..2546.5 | 0.2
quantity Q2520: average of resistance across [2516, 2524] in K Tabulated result 14.6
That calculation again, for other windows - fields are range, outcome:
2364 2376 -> 13.3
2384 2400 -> 14.9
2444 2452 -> 15.4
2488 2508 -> 13.6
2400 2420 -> 15.3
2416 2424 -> 15.5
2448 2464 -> 14.6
